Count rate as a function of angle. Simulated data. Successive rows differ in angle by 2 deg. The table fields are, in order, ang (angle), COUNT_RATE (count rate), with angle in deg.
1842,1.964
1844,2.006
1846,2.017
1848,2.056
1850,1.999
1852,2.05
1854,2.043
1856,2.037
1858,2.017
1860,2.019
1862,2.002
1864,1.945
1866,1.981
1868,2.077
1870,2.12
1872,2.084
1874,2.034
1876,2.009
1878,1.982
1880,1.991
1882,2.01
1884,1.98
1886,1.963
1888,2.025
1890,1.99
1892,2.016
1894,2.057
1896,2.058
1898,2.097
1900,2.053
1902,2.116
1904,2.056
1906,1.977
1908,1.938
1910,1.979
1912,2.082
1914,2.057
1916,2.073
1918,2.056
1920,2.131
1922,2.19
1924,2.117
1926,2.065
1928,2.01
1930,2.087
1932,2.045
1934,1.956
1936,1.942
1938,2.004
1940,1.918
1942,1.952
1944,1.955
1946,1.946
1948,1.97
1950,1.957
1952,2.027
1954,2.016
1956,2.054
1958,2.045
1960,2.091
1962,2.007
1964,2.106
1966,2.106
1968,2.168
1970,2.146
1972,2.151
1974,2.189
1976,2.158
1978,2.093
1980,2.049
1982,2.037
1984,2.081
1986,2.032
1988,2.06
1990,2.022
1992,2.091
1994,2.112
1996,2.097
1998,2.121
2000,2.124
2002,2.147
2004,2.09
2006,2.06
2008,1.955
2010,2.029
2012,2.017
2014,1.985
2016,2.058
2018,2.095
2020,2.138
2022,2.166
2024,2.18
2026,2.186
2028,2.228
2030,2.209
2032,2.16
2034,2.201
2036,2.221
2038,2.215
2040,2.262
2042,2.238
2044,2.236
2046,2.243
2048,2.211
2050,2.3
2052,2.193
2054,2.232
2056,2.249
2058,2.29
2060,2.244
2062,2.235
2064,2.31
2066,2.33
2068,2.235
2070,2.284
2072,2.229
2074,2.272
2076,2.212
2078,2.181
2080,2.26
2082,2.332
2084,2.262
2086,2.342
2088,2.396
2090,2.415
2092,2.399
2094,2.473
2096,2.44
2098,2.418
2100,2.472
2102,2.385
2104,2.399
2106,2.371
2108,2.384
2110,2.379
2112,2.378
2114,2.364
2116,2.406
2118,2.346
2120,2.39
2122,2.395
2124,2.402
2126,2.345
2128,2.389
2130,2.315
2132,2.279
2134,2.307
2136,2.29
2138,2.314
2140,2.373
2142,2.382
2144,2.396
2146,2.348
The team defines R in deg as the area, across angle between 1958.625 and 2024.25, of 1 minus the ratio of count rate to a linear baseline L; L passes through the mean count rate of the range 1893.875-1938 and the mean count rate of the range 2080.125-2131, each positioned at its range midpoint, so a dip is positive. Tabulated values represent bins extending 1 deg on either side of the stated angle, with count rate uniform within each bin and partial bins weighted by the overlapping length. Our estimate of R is 2.8 deg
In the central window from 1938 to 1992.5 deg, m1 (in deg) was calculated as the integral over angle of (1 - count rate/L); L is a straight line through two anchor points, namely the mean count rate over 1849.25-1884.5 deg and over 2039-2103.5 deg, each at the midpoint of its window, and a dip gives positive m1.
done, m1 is 2.64 deg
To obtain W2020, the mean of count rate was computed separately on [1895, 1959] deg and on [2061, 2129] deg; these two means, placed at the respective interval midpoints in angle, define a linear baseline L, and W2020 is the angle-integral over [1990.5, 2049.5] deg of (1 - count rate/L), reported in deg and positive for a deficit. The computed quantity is 1.7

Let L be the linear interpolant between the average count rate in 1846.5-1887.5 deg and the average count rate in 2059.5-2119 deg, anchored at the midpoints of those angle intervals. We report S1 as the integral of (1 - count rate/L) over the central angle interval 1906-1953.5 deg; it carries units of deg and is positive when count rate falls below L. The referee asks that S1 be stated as 2.0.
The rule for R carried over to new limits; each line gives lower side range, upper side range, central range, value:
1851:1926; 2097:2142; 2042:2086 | 0.6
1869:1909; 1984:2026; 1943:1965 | 0.5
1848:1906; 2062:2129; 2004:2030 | 1.6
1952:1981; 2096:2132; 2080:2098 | -0.3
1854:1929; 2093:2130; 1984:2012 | 1.8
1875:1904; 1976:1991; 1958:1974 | -0.4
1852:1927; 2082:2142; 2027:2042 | 0.3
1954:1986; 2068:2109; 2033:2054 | 0.2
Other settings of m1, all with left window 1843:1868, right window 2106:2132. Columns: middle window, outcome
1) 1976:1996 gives 1.11 deg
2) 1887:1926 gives 0.54 deg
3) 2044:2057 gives 0.23 deg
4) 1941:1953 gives 0.96 deg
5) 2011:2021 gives 0.78 deg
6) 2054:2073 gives 0.25 deg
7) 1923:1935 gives 0.39 deg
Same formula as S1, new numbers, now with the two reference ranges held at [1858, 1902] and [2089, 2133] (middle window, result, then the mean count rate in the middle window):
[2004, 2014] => 0.9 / 2.02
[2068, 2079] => 0.4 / 2.24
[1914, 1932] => 0.1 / 2.09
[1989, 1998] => 0.5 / 2.08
